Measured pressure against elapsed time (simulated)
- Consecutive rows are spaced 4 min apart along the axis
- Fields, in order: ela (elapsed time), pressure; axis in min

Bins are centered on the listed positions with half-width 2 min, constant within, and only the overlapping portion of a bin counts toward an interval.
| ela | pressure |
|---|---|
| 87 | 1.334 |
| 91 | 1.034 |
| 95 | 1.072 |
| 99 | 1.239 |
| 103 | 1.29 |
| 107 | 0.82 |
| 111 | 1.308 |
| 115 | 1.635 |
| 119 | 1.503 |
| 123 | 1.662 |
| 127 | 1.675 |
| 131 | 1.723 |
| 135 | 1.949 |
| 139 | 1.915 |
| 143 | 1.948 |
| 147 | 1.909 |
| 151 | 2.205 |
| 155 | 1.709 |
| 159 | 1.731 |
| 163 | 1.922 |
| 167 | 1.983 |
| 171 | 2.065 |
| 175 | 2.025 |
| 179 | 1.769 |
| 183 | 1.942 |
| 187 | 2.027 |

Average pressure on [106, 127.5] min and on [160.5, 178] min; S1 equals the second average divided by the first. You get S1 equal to 1.37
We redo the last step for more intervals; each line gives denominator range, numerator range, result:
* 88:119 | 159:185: 1.58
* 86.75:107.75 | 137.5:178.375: 1.71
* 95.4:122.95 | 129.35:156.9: 1.46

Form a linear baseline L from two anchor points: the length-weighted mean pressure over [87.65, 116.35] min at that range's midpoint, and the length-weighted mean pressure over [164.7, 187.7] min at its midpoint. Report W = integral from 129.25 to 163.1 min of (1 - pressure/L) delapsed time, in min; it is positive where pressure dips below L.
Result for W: -5.0 min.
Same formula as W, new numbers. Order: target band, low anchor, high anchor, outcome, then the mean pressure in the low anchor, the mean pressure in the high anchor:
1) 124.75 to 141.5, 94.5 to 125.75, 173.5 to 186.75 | -3.1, 1.34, 1.92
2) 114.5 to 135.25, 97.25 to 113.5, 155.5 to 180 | -3.9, 1.18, 1.91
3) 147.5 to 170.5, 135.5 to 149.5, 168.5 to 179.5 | 0.5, 1.94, 1.98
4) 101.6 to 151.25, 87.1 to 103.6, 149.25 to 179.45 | -3.8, 1.17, 1.93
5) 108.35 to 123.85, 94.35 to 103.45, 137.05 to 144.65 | 0.2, 1.2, 1.93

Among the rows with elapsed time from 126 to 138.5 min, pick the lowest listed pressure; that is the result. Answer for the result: 1.675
